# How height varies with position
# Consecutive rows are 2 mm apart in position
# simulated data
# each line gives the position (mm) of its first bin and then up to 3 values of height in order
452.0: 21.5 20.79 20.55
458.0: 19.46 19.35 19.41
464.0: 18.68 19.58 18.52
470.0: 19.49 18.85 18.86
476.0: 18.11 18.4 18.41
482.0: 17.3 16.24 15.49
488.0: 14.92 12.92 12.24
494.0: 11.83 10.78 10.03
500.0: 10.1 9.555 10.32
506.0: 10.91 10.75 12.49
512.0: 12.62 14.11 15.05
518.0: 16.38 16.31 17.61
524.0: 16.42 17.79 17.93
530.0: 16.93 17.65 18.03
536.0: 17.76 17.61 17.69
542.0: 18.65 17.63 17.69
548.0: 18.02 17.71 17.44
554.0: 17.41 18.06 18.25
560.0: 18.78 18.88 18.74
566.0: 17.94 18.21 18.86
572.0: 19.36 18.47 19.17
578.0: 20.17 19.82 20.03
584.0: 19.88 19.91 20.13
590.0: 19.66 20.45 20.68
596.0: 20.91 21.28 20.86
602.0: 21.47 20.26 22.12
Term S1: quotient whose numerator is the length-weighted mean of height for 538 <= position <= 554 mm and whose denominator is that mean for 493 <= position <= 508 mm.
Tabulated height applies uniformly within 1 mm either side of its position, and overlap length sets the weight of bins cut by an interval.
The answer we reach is 1.69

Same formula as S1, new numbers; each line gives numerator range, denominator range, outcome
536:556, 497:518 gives 1.50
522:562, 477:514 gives 1.36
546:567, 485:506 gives 1.54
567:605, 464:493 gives 1.16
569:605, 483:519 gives 1.59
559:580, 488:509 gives 1.70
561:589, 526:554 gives 1.09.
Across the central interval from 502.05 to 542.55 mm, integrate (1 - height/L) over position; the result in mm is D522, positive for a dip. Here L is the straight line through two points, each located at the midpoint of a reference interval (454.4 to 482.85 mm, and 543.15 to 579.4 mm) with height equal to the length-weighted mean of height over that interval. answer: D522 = 6.9 mm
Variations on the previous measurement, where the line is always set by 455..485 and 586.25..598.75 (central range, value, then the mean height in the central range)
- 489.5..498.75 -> 3.66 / 11.5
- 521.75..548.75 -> 2.74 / 17.7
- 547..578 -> 2.53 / 18.4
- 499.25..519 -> 7.22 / 12.3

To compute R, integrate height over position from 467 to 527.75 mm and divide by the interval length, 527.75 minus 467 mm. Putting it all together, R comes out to 14.8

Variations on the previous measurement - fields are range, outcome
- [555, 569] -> 18.4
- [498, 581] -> 16.6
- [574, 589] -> 19.8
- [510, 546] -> 16.7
